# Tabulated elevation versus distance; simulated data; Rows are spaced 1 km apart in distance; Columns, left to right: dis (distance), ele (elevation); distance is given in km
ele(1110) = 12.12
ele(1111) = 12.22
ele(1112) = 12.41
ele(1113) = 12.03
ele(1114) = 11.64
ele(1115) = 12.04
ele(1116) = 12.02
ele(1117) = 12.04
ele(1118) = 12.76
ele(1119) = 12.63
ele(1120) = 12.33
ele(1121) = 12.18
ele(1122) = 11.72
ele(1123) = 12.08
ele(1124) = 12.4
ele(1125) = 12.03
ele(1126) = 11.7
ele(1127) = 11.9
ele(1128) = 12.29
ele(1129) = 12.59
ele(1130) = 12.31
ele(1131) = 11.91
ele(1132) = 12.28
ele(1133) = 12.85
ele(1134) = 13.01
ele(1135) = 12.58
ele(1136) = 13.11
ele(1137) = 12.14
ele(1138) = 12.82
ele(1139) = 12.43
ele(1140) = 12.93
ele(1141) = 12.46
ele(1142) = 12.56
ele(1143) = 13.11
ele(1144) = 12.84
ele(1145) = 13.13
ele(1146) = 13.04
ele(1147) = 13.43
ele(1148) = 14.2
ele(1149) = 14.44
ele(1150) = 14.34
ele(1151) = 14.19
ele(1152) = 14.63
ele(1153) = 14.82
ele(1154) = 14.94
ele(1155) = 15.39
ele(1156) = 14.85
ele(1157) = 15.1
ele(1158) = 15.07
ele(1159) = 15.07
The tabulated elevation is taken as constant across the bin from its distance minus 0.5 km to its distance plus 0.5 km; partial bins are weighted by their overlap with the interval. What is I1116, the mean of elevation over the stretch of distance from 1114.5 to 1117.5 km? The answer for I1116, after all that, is 12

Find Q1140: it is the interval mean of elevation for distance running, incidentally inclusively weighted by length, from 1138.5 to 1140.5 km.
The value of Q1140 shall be 12.7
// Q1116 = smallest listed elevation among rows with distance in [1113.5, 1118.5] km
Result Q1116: 11.64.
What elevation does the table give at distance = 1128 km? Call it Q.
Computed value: 12.29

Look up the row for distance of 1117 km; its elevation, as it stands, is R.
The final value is 12.04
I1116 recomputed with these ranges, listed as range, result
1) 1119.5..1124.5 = 12.1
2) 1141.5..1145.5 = 12.9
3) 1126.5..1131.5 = 12.2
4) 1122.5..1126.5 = 12.1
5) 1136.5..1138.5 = 12.5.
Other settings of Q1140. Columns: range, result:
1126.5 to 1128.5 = 12.1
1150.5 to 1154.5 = 14.6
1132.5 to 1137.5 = 12.7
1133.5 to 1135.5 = 12.8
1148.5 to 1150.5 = 14.4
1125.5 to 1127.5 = 11.8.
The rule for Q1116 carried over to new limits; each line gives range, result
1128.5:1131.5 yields 11.91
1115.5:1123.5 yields 11.72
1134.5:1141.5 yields 12.14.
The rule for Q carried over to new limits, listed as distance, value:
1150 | 14.34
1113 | 12.03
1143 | 13.11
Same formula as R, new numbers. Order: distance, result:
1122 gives 11.72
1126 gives 11.7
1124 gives 12.4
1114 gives 11.64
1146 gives 13.04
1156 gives 14.85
